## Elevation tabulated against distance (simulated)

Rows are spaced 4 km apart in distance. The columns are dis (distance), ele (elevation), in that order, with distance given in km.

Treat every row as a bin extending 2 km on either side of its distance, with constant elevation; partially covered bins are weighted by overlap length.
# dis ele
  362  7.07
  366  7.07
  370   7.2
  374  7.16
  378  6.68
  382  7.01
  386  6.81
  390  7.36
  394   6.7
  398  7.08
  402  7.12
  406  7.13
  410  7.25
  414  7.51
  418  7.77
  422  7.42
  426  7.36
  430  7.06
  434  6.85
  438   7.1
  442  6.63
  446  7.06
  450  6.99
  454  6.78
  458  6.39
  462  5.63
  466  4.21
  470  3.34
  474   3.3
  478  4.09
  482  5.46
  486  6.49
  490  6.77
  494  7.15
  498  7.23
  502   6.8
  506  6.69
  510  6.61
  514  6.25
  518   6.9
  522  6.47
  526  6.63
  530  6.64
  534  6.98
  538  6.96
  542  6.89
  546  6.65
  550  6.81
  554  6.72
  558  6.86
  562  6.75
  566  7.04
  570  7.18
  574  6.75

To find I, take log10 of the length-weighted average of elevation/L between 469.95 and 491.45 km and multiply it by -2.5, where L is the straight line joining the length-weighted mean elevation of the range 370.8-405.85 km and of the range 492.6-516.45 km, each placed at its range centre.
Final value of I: 0.337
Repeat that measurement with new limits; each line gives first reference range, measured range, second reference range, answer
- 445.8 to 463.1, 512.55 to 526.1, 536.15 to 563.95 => 0.03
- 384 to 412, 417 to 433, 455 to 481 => -0.20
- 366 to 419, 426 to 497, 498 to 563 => 0.15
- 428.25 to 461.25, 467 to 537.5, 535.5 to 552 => 0.12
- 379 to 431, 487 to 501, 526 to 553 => -0.01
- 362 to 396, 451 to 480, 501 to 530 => 0.35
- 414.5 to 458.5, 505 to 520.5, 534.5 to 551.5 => 0.05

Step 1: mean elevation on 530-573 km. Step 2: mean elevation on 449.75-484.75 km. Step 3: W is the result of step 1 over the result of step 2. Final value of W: 1.4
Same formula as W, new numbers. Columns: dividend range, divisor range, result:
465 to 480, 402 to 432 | 0.50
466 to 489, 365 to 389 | 0.66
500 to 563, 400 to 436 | 0.92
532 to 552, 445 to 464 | 1.05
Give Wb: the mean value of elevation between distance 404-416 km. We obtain 7.3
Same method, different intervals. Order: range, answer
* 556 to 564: 6.8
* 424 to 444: 7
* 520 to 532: 6.58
